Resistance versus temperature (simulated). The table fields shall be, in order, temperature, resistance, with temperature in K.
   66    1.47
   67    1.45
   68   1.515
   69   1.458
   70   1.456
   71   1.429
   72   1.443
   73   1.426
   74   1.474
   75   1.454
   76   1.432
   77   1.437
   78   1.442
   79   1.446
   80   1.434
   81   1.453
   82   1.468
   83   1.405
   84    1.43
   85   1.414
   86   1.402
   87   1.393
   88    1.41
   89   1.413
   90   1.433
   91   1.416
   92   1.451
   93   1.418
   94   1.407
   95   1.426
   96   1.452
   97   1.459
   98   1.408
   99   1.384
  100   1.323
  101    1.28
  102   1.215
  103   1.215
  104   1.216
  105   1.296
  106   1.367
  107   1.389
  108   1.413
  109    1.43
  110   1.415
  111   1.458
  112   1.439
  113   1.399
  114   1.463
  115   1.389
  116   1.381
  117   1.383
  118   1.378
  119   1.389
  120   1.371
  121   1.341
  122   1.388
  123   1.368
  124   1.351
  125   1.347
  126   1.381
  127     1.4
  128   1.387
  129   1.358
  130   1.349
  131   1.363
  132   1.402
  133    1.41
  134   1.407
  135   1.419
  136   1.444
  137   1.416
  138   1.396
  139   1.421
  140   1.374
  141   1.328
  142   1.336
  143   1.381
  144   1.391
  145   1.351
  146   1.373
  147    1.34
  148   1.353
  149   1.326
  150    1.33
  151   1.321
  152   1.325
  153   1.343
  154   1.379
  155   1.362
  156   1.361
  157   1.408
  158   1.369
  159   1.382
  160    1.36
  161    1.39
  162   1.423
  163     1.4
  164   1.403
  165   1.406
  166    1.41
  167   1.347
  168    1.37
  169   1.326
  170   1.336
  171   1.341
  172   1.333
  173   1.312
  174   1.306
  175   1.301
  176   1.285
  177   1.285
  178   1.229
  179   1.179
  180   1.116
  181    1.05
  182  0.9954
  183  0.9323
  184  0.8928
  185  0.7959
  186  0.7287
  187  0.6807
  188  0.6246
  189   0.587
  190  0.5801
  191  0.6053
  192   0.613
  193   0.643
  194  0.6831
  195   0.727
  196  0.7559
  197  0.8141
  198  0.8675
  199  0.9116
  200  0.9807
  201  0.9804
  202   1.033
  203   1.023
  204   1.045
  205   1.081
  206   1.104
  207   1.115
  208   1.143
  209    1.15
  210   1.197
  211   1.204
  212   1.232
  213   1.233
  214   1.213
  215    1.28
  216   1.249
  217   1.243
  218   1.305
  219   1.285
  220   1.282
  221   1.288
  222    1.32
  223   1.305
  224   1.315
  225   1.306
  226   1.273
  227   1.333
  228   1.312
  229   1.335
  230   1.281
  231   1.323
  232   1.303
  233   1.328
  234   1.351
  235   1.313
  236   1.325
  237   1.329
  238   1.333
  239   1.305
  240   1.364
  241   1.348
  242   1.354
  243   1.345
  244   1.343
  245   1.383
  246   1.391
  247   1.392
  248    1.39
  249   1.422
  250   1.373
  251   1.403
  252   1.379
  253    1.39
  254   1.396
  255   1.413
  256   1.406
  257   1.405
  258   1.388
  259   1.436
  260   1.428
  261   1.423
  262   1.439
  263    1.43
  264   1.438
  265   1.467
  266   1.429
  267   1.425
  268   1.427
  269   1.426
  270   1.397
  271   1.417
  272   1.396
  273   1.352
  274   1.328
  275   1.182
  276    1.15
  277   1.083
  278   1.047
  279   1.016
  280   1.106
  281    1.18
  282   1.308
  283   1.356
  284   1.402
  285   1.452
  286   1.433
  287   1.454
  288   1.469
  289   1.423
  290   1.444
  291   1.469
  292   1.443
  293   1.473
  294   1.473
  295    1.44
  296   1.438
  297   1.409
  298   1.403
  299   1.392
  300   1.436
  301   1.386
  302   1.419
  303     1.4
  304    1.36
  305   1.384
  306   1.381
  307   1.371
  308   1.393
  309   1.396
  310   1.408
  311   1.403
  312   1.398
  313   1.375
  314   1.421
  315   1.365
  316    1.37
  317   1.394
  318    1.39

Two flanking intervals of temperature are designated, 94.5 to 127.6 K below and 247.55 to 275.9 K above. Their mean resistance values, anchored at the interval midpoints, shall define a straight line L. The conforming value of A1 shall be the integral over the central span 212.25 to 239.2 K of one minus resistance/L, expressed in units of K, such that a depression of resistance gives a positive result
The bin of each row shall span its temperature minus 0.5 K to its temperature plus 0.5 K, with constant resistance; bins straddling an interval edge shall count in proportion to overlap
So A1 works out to 1.8 K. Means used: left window 1.37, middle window 1.3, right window 1.4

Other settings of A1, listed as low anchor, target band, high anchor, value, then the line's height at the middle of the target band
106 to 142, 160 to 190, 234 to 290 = 4.8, 1.38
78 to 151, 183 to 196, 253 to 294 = 6.5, 1.38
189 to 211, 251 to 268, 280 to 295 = -2.4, 1.24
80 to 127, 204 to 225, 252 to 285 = 2.1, 1.36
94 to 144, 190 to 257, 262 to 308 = 8.3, 1.37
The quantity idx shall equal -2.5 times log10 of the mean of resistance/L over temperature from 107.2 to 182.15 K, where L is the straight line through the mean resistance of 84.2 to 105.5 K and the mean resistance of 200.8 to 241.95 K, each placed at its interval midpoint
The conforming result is -0.026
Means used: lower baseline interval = 1.37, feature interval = 1.36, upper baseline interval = 1.25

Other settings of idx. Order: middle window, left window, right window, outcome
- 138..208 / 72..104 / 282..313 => 0.22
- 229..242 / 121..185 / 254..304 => 0.03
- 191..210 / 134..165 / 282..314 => 0.44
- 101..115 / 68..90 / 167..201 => -0.04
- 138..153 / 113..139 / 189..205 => -0.10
